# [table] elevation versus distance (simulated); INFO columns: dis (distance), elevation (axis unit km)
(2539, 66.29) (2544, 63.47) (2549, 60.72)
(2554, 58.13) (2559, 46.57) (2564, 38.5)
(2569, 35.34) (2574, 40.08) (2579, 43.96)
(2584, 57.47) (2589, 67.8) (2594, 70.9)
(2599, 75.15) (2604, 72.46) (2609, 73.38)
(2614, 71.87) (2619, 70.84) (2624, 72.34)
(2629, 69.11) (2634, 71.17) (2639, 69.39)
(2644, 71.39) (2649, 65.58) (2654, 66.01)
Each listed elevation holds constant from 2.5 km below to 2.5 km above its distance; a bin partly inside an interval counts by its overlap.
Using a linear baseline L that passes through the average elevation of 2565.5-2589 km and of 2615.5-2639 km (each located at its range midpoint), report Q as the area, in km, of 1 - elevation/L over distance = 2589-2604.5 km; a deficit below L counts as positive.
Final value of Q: -4.5 km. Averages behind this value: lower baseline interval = 46.5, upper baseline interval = 70.8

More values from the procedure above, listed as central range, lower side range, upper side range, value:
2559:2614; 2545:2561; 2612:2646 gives 4.86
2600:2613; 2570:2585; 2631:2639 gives -3.44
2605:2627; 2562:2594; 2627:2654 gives -3.93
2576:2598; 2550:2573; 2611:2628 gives -1.28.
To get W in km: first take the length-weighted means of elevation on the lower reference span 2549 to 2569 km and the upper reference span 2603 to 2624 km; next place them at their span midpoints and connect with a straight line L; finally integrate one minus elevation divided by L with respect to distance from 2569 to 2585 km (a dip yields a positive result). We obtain 3.3 km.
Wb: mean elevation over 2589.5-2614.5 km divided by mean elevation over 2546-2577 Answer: 1.55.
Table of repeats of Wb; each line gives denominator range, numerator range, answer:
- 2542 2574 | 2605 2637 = 1.45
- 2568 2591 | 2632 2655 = 1.39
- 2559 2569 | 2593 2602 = 1.85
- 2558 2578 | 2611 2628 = 1.79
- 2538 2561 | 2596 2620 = 1.24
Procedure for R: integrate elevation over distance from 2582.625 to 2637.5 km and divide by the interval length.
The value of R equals 70.5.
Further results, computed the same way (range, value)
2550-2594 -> 50.2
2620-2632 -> 70.8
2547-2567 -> 50.3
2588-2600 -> 71.2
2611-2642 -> 70.8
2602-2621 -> 72.2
